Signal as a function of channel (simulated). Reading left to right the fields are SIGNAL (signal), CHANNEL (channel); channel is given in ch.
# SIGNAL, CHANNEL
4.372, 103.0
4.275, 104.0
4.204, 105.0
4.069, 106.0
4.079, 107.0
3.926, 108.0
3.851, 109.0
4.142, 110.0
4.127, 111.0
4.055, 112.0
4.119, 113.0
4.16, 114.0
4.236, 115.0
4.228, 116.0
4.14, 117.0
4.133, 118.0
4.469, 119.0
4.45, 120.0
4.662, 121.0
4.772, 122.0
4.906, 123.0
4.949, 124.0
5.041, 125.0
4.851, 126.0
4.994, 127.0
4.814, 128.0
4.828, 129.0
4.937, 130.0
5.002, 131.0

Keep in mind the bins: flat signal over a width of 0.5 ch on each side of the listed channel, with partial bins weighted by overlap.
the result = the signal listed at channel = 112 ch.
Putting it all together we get 4.055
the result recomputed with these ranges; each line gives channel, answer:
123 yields 4.906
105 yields 4.204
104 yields 4.275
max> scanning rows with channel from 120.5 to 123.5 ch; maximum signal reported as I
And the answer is 4.906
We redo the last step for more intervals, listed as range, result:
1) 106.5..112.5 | 4.142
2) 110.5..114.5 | 4.16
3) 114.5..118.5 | 4.236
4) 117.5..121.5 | 4.662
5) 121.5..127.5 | 5.041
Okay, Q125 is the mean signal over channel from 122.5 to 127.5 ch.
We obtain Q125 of 4.95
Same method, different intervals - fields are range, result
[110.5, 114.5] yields 4.12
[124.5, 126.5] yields 4.95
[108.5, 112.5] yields 4.04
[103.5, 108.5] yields 4.11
